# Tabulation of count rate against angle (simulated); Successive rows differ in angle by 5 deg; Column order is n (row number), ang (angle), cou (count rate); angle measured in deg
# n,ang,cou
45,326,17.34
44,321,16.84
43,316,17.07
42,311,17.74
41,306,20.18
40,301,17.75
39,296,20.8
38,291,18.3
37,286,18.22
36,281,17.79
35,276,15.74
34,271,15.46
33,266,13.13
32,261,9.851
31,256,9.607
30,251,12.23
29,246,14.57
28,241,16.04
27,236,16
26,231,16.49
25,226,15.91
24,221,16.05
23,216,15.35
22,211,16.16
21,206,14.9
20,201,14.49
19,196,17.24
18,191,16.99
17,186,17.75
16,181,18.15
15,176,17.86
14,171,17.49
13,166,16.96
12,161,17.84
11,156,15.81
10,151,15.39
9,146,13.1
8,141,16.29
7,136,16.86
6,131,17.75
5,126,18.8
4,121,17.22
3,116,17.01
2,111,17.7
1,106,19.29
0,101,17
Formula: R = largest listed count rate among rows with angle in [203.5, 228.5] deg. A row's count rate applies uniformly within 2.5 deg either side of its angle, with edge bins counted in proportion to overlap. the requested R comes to 16.16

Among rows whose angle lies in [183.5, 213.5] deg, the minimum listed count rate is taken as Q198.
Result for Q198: 14.49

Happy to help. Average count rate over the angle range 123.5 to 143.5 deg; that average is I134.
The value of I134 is 17.4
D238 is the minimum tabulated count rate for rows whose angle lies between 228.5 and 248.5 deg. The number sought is 14.57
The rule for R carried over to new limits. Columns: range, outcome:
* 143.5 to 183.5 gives 18.15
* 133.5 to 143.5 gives 16.86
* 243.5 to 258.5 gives 14.57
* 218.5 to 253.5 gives 16.49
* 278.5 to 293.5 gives 18.3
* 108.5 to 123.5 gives 17.7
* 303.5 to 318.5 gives 20.18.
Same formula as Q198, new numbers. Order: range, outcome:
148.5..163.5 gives 15.39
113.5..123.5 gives 17.01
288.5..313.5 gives 17.74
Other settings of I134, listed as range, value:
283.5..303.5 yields 18.8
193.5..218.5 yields 15.6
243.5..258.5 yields 12.1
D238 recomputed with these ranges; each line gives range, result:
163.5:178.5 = 16.96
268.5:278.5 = 15.46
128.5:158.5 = 13.1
